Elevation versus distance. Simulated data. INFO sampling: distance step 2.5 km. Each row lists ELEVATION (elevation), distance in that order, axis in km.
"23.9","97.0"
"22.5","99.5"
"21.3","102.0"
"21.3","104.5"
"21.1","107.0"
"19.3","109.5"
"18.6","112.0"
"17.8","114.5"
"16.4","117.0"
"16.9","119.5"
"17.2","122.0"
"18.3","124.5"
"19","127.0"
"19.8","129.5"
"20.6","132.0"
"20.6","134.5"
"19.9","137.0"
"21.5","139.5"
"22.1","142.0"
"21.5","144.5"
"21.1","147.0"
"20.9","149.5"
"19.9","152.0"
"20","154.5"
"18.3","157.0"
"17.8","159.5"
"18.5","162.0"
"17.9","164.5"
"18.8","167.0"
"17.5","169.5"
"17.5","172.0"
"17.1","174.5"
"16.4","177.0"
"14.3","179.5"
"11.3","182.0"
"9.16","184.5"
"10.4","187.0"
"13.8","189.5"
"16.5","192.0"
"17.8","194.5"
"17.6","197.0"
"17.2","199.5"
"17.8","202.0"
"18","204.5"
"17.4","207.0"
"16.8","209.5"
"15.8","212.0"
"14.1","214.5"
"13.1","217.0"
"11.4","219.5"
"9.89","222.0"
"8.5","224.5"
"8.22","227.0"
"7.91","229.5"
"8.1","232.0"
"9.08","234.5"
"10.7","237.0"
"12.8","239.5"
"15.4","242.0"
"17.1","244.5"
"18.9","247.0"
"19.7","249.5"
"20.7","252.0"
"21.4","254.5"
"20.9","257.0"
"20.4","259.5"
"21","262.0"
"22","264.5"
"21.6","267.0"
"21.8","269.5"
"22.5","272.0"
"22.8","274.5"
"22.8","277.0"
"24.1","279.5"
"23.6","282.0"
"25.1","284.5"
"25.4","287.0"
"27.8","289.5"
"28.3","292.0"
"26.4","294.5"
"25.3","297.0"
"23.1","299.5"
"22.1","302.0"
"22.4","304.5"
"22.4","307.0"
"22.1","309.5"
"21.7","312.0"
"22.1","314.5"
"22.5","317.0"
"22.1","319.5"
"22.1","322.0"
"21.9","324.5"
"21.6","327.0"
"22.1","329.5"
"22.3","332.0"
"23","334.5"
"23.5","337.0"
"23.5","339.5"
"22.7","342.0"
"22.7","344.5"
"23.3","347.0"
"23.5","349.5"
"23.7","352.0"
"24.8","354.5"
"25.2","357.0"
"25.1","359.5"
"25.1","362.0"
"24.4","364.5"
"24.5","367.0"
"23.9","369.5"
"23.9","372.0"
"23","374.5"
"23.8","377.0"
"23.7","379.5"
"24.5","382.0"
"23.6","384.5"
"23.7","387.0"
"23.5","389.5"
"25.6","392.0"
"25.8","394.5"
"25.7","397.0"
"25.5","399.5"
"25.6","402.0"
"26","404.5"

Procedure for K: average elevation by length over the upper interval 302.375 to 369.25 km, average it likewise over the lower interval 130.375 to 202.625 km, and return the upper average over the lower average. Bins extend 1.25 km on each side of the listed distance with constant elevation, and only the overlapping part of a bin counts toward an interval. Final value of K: 1.30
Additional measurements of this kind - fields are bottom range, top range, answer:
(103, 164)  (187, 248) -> 0.71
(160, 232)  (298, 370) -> 1.58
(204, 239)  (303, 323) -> 1.85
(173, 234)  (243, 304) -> 1.66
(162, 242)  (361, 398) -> 1.73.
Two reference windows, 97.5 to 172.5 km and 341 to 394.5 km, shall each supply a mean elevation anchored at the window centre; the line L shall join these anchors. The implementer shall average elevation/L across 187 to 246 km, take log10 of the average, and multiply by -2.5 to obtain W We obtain 0.471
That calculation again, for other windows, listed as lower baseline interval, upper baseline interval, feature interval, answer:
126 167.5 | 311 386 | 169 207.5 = 0.31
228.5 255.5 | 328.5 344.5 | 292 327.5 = -0.12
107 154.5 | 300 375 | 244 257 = 0.09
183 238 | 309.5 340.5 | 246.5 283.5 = -0.23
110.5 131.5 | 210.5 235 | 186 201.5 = -0.23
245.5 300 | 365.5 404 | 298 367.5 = 0.03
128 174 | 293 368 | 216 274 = 0.33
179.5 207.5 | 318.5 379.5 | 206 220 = 0.08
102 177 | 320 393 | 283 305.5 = -0.13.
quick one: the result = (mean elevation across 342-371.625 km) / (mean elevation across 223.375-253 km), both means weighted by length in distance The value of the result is 1.85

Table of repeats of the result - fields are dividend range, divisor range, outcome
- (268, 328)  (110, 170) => 1.22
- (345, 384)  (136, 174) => 1.24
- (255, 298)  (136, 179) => 1.23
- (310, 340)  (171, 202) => 1.49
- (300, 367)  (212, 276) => 1.44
